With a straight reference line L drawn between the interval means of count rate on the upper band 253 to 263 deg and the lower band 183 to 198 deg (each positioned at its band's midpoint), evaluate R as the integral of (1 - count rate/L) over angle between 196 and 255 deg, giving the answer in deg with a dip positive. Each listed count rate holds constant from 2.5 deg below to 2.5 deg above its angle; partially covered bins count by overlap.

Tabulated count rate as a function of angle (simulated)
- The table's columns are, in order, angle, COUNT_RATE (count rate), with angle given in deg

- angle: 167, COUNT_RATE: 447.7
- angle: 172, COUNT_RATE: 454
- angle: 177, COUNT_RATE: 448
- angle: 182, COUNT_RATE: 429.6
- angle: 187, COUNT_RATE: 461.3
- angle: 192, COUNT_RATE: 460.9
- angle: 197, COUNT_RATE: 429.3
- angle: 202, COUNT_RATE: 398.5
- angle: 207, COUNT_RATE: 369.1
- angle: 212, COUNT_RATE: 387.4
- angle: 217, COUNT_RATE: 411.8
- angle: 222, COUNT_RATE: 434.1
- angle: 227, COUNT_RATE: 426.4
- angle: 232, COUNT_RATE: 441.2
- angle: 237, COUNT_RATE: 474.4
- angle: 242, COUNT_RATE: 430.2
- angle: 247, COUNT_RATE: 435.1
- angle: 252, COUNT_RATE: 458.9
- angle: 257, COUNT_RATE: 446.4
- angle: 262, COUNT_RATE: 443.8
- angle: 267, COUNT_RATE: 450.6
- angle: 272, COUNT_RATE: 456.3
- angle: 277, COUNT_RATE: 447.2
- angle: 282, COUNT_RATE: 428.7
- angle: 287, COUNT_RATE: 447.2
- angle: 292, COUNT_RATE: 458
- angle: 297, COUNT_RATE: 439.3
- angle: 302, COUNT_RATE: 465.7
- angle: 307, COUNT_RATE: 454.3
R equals 3.17 deg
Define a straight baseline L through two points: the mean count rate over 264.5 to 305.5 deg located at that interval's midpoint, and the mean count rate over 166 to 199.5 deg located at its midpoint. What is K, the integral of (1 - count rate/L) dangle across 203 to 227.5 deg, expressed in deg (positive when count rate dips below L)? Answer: 2.4 deg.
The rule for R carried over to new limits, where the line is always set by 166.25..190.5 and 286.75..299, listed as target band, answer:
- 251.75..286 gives 0.2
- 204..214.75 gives 1.6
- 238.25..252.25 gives 0.2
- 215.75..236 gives 0.7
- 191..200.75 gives 0.3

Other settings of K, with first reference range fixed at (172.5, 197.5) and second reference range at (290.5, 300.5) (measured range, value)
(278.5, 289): 0.25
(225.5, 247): 0.27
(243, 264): 0.18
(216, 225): 0.47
